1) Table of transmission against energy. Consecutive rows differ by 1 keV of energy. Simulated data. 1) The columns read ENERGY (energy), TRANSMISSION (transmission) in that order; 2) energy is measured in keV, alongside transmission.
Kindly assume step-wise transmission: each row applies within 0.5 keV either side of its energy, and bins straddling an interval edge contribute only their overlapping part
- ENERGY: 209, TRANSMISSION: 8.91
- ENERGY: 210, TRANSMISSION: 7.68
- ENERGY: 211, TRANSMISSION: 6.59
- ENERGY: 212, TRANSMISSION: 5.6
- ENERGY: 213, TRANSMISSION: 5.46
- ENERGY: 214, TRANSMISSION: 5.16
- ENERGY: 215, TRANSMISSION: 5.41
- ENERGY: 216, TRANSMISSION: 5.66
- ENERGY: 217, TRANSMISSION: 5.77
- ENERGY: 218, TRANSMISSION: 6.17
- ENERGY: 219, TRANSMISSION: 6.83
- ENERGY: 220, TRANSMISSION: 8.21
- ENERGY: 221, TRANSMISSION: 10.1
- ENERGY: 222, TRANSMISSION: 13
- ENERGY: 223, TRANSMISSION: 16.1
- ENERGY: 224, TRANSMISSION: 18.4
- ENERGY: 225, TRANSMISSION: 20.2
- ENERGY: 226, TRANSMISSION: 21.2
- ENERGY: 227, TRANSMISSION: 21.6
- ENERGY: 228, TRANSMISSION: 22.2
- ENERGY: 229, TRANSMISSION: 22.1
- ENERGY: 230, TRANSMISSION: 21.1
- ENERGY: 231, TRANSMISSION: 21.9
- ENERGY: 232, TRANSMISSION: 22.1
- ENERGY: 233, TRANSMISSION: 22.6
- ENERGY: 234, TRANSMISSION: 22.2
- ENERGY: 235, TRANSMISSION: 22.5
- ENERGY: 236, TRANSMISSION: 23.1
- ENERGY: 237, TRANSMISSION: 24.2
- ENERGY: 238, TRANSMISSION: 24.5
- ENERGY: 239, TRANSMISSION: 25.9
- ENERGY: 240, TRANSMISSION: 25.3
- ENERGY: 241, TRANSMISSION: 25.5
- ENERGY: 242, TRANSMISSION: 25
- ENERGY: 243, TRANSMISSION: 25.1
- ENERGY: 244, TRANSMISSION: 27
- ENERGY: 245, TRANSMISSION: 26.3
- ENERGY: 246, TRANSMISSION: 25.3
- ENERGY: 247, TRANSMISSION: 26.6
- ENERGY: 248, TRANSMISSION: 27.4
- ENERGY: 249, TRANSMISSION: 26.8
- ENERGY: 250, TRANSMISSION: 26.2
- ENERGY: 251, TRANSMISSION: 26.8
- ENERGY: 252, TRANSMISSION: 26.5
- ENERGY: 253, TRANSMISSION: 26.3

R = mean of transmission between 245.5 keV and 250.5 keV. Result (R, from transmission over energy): 26.5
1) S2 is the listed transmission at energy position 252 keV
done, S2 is 26.5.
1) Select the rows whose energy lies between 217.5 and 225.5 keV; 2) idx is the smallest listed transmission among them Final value 6.17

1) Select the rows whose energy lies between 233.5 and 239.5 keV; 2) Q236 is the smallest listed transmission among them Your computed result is 22.2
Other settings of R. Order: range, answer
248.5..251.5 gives 26.6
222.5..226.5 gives 19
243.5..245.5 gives 26.6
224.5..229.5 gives 21.5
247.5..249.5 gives 27.1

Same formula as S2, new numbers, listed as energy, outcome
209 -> 8.91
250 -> 26.2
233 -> 22.6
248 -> 27.4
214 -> 5.16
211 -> 6.59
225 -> 20.2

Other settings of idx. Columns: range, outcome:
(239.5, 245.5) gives 25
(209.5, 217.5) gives 5.16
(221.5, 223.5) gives 13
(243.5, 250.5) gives 25.3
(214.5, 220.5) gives 5.41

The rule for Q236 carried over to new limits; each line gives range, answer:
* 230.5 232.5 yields 21.9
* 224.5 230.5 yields 20.2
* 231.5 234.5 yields 22.1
